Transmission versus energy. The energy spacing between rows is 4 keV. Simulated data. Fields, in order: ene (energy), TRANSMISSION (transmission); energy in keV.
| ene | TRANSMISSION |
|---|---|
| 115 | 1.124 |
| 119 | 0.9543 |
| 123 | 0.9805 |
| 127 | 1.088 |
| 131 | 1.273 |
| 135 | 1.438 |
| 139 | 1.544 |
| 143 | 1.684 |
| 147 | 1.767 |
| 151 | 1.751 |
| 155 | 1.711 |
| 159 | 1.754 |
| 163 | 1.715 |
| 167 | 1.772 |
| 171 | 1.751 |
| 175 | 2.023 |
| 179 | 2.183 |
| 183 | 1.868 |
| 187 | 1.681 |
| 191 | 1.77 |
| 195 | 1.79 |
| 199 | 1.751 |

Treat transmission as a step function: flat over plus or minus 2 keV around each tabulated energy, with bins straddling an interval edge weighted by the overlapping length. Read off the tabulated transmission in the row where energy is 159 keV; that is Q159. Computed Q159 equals 1.754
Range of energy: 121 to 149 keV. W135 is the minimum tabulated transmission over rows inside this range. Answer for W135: 0.9805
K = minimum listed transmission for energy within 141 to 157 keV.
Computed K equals 1.684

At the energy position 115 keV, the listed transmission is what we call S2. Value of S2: 1.124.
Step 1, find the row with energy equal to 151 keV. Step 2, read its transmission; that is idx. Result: 1.751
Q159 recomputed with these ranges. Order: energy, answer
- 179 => 2.183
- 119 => 0.9543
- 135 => 1.438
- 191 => 1.77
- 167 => 1.772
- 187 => 1.681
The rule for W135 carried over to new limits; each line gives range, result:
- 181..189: 1.681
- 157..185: 1.715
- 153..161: 1.711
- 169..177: 1.751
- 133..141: 1.438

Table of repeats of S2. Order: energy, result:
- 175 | 2.023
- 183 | 1.868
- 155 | 1.711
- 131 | 1.273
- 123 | 0.9805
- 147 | 1.767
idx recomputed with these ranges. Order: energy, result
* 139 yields 1.544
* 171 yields 1.751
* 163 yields 1.715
